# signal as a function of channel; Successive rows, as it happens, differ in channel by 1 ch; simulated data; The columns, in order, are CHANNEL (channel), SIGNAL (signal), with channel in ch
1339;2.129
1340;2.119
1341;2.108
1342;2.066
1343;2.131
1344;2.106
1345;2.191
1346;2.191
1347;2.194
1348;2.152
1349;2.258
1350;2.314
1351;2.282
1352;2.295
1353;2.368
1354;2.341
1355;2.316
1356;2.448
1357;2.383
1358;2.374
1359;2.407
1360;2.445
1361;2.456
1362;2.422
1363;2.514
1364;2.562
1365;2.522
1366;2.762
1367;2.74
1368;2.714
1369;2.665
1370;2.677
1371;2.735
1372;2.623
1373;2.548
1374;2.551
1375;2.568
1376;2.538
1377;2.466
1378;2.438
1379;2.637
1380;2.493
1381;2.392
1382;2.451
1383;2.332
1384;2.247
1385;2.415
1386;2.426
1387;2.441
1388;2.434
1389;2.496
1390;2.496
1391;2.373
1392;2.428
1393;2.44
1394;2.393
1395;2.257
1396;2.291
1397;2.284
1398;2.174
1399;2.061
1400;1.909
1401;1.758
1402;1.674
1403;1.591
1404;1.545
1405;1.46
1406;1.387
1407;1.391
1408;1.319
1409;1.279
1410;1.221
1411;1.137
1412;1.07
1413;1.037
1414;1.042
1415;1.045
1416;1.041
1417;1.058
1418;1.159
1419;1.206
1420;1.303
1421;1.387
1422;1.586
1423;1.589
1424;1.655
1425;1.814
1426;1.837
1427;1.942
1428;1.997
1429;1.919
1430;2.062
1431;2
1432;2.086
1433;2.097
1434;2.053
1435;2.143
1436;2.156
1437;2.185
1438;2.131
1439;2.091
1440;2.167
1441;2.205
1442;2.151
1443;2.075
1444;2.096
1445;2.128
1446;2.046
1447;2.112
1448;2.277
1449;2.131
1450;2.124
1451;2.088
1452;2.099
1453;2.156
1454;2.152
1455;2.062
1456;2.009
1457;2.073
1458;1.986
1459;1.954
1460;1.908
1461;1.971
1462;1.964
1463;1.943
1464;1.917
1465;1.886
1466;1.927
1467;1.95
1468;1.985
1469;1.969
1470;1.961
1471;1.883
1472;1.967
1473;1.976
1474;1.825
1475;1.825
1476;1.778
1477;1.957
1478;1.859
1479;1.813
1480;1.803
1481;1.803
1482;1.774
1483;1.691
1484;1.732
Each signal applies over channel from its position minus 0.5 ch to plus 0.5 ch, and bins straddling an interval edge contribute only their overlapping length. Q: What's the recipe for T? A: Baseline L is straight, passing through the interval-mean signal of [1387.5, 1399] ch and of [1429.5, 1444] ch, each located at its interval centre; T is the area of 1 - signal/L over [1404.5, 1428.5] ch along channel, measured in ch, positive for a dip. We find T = 9.2 ch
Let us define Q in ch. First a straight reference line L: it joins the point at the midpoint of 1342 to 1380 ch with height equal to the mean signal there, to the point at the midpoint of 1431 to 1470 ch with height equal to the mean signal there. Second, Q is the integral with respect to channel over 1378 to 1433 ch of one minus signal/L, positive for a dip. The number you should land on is 10.0 ch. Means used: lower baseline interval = 2.44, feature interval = 1.85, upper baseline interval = 2.06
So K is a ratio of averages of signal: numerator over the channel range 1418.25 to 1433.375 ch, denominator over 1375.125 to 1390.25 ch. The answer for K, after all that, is 0.72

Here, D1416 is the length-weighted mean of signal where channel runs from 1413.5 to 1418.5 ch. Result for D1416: 1.07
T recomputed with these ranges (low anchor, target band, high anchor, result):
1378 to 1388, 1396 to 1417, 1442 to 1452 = 7.6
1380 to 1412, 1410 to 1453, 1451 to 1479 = 4.0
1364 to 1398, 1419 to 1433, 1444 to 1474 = 2.8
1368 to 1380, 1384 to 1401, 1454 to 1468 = 1.0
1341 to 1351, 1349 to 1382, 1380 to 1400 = -3.5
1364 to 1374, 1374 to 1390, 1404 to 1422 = -1.7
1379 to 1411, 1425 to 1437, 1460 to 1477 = -0.2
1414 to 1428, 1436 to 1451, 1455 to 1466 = -3.5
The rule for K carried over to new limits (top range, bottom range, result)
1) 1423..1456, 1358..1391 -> 0.82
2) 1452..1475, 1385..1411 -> 1.00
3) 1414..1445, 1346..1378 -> 0.73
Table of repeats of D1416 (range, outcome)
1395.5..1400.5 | 2.14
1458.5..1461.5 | 1.94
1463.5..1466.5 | 1.91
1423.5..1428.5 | 1.85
